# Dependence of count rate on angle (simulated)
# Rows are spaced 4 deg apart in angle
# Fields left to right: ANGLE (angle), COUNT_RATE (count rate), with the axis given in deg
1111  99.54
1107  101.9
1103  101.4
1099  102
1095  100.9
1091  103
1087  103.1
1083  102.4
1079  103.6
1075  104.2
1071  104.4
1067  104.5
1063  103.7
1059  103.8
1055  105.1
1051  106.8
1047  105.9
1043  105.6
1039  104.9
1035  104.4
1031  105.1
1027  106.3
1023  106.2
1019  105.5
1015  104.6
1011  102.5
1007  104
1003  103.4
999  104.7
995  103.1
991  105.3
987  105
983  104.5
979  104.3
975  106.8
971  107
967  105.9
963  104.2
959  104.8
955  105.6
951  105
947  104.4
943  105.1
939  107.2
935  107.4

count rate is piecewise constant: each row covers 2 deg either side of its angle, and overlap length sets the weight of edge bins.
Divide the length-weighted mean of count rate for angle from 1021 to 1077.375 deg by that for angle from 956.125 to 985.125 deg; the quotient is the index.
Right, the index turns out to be 1.00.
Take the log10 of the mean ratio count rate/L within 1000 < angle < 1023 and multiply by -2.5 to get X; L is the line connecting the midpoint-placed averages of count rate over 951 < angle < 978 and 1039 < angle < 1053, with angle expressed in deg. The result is 0.016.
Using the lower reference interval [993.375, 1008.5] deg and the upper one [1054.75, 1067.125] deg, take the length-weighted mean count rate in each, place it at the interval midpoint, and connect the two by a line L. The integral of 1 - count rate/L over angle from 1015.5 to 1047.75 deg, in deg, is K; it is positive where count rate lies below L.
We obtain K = -0.5 deg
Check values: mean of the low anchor 104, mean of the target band 105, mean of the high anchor 104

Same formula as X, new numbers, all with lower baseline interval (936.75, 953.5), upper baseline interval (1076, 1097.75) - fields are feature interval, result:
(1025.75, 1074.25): -0.02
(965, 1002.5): 0.00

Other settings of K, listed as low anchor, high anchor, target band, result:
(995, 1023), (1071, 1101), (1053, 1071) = -0.2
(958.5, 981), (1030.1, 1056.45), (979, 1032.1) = 0.4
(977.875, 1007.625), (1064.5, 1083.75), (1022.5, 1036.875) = -0.2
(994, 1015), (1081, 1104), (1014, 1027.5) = -0.3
